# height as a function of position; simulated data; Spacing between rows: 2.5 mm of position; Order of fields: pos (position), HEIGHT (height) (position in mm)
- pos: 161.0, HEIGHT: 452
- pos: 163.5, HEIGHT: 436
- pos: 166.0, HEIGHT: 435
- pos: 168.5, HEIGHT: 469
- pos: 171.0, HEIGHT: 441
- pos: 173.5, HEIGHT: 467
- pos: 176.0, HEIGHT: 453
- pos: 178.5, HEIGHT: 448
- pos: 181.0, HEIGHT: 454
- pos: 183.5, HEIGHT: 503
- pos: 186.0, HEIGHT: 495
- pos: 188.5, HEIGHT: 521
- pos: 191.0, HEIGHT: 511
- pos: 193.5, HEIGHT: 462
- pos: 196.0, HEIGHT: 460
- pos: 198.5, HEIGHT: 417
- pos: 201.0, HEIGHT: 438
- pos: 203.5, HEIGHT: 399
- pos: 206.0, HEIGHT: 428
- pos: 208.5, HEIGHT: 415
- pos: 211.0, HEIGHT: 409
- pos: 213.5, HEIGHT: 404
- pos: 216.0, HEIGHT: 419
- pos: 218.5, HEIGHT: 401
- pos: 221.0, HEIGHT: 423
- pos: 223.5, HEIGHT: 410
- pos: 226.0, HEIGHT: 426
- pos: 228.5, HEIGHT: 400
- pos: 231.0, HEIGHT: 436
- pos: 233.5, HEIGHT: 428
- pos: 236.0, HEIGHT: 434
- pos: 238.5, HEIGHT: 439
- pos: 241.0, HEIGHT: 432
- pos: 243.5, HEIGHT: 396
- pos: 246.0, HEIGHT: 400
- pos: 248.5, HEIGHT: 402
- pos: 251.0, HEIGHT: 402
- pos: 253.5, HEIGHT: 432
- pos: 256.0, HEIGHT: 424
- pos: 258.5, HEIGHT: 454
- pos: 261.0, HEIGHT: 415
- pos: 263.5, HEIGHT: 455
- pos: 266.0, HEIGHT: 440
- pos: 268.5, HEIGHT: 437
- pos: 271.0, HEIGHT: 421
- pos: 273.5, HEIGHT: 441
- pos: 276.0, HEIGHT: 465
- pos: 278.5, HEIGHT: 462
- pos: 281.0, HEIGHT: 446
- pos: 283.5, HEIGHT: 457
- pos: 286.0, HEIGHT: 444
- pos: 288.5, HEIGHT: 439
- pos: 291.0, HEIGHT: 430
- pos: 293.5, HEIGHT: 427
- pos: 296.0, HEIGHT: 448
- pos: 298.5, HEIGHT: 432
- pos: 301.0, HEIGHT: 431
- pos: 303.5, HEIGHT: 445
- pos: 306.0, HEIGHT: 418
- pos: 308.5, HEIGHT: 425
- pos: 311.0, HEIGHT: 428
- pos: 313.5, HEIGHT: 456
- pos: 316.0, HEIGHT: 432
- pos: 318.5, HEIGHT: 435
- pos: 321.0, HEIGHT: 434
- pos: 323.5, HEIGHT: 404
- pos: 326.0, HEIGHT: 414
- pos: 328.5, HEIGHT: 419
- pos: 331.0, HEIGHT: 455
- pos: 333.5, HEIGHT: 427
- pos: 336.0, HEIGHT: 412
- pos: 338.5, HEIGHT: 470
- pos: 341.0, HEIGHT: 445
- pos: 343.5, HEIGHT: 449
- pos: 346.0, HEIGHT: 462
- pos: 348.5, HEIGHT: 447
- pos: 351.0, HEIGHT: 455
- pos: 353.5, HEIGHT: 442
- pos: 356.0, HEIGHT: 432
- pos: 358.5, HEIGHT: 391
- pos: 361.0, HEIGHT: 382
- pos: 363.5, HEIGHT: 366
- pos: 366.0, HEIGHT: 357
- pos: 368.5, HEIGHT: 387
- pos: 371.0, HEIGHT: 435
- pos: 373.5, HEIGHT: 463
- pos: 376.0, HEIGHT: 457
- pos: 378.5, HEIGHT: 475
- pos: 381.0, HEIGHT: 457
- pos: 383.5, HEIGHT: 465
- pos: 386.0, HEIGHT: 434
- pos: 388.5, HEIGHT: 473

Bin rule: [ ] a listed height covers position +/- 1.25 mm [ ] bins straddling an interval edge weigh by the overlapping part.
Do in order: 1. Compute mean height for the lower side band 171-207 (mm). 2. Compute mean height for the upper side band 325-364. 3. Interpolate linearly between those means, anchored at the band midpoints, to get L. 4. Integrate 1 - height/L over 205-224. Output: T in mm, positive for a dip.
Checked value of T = 1.8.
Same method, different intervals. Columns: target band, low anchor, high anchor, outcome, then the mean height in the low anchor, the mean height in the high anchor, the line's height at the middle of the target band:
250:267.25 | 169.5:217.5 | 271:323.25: 0.41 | 450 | 439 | 443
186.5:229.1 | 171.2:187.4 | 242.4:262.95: 1.46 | 469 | 417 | 449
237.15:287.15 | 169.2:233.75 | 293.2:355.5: 0.67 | 442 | 437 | 439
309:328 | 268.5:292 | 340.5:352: 0.87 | 445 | 452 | 449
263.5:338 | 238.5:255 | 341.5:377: -3.21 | 413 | 423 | 418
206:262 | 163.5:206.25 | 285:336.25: 3.71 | 459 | 432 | 448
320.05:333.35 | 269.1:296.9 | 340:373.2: 0.14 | 443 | 420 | 430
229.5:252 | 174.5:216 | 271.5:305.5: 1.40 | 450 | 443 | 446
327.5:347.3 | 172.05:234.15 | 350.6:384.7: -0.67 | 441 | 425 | 428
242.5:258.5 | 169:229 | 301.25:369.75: 0.85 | 443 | 426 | 436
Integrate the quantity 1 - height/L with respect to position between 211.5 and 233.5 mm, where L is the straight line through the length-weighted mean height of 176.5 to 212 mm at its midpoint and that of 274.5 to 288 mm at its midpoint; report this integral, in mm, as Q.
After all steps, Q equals 1.88 mm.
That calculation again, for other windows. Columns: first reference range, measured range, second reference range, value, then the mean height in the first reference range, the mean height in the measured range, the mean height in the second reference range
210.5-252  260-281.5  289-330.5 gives -0.99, 416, 443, 430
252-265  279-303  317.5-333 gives -0.50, 435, 440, 427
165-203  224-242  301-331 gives 0.96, 464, 427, 429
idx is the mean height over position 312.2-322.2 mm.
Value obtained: 439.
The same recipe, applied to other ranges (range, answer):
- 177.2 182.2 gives 451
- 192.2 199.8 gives 447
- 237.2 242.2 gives 436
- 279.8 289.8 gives 446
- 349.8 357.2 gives 443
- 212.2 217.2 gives 411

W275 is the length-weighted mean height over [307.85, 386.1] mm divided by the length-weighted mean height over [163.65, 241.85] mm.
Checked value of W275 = 1.0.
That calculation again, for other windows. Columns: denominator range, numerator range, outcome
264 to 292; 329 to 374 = 0.96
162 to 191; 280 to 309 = 0.93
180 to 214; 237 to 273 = 0.94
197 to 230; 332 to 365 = 1.03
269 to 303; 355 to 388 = 0.96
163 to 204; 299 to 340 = 0.94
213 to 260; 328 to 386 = 1.03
